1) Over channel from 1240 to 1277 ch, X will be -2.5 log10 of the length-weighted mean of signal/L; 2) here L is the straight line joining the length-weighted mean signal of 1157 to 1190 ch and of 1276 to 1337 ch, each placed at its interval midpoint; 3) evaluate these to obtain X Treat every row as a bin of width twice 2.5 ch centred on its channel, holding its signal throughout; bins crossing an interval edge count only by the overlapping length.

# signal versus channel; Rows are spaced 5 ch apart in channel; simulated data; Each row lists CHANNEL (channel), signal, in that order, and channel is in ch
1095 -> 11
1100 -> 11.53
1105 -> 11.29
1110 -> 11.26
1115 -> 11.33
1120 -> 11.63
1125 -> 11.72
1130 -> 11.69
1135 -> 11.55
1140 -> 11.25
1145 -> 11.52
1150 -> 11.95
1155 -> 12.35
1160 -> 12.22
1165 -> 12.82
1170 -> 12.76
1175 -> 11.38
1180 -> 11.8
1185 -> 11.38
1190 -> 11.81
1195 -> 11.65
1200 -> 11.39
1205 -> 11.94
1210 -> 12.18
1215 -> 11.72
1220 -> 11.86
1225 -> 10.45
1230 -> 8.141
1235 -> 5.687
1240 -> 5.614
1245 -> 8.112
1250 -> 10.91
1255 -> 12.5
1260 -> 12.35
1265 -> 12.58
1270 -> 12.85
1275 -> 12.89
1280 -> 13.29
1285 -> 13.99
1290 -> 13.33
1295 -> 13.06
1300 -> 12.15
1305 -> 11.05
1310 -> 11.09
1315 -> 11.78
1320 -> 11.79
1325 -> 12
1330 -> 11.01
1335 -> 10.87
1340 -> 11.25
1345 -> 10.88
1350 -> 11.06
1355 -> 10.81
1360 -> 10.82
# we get 0.074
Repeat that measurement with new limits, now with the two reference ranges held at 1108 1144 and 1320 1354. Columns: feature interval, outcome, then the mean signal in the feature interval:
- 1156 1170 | -0.10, 12.5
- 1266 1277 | -0.14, 12.8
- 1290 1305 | -0.11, 12.5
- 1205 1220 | -0.05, 11.9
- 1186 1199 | -0.02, 11.7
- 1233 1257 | 0.31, 8.54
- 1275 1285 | -0.18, 13.4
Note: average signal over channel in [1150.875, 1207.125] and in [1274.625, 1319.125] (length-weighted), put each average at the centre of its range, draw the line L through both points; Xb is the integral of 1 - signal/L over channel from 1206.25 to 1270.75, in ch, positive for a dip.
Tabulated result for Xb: 9.9 ch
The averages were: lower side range 12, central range 10.3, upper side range 12.5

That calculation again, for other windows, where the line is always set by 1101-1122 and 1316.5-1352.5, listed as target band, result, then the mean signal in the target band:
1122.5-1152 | -0.6 ch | 11.6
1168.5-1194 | -1.0 ch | 11.8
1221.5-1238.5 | 4.7 ch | 8.17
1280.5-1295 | -2.8 ch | 13.5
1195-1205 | -0.2 ch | 11.6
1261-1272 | -1.3 ch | 12.7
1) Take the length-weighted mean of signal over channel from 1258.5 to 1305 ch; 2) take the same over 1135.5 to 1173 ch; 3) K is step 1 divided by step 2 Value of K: 1.1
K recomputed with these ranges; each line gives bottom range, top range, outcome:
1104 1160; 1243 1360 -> 1.01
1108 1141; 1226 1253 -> 0.69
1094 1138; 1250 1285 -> 1.11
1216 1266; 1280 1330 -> 1.25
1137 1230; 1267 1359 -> 1.02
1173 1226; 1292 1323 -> 1.02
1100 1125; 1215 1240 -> 0.78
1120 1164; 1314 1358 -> 0.95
